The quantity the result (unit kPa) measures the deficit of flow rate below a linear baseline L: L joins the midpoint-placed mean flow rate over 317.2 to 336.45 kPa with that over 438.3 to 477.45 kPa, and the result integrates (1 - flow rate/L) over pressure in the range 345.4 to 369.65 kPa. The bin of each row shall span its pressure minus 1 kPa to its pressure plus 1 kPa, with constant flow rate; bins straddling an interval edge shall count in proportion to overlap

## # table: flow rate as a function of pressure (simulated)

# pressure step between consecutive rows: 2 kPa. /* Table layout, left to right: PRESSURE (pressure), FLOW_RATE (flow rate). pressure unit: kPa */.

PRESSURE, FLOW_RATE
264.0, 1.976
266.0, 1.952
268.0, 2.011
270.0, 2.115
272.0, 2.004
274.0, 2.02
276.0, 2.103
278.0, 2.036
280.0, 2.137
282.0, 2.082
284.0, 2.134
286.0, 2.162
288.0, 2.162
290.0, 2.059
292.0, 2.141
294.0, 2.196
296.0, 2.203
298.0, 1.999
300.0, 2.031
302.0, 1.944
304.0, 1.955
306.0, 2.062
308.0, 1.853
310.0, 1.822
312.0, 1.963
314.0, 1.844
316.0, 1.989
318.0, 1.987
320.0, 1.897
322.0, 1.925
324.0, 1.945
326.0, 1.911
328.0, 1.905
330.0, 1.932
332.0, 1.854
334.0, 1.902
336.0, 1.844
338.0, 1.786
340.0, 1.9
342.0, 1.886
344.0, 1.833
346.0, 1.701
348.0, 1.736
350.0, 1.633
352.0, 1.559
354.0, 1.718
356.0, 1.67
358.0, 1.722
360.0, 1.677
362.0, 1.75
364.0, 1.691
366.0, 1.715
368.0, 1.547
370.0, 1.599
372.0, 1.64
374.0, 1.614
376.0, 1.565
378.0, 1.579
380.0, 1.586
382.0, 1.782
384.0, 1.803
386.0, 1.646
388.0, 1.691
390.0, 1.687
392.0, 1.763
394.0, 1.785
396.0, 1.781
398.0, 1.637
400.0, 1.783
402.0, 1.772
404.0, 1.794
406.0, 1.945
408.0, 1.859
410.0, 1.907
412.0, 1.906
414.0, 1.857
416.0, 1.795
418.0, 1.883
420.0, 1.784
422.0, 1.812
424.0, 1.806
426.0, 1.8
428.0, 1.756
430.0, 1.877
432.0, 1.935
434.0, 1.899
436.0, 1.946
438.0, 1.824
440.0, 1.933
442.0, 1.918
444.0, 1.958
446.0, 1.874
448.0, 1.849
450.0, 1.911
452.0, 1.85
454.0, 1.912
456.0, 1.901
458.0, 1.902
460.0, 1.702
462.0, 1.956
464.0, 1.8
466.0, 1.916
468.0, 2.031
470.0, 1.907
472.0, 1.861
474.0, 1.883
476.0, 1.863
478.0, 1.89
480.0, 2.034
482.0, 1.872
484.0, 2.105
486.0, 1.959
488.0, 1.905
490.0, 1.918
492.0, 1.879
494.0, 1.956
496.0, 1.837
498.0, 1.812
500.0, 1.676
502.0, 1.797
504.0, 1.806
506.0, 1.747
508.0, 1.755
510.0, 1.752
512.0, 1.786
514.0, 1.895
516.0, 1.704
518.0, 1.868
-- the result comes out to 3.0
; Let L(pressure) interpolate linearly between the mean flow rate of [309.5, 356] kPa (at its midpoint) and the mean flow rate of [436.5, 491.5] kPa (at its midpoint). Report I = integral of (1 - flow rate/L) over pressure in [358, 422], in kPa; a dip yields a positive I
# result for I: 4.6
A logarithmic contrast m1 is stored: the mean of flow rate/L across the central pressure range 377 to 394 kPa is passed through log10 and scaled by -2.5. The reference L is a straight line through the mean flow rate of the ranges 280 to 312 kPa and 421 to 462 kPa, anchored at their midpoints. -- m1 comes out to 0.15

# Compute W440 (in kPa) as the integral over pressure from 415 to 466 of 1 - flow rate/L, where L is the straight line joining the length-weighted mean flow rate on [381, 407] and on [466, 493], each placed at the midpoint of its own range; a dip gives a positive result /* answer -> -0.3 kPa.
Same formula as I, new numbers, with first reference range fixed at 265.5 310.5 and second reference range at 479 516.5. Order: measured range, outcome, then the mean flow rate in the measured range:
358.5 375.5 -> 2.8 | 1.65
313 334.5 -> 1.1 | 1.92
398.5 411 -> 0.7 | 1.84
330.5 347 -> 1.4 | 1.84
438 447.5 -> 0.0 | 1.91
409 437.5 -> 1.1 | 1.85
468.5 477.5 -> 0.0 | 1.89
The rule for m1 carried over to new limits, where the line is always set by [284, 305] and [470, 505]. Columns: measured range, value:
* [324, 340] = 0.09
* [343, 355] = 0.20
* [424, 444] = 0.04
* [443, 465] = 0.03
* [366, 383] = 0.23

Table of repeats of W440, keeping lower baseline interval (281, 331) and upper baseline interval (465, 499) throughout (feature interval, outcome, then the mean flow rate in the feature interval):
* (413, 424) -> 0.7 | 1.82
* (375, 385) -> 1.6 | 1.66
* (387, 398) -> 1.3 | 1.73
